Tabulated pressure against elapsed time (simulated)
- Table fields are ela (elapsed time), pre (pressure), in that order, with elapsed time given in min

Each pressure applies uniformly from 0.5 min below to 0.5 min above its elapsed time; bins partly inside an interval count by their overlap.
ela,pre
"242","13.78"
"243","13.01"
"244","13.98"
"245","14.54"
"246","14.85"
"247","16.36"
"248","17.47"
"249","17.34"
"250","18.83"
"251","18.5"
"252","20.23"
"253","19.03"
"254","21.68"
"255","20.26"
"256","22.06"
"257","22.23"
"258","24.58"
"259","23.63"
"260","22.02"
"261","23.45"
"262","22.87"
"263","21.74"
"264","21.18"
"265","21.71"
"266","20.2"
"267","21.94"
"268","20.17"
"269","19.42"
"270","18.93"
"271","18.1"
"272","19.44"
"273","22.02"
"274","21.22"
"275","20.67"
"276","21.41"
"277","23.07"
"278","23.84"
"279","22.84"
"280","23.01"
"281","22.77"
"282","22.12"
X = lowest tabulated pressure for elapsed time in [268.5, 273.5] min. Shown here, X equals 18.1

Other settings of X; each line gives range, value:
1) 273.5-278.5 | 20.67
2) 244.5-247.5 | 14.54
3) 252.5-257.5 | 19.03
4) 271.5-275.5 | 19.44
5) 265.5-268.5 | 20.17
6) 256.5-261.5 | 22.02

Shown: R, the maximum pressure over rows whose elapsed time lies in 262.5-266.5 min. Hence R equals 21.74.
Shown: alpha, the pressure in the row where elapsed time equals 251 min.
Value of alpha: 18.5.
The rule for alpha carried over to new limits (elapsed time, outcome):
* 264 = 21.18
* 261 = 23.45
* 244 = 13.98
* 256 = 22.06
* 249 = 17.34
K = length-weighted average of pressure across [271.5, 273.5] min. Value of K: 20.7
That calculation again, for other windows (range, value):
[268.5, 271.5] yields 18.8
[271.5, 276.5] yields 21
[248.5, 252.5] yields 18.7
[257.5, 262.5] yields 23.3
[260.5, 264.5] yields 22.3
